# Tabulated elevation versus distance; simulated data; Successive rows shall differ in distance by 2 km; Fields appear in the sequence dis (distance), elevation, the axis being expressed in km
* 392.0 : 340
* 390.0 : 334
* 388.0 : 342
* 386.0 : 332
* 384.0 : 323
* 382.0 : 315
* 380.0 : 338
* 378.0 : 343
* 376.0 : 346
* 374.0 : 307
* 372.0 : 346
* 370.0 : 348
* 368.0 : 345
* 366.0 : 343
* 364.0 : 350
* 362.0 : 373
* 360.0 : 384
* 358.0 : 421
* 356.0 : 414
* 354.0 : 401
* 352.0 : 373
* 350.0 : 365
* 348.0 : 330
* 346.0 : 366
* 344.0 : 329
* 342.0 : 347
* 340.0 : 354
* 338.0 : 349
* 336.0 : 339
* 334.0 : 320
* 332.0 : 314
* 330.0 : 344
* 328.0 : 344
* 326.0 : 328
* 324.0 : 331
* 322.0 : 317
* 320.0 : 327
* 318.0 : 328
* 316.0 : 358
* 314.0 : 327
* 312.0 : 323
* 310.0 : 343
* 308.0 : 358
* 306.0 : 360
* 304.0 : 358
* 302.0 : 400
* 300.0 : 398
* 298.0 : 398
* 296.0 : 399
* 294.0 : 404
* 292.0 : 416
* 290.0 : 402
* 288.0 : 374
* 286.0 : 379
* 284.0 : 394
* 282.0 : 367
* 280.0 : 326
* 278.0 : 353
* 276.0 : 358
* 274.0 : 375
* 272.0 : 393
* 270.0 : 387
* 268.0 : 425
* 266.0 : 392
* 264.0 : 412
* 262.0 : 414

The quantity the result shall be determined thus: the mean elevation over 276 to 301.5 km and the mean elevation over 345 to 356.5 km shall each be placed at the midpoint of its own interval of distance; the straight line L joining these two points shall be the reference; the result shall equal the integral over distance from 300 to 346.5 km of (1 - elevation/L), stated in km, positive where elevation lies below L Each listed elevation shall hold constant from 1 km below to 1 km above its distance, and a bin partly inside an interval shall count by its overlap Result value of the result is 4.3 km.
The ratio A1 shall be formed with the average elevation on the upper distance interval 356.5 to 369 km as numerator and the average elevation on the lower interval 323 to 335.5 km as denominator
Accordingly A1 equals 1.12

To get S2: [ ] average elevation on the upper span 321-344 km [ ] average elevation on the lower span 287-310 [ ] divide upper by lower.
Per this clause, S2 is 0.87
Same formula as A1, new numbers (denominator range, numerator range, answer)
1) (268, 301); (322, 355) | 0.90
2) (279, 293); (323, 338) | 0.88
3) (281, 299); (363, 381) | 0.87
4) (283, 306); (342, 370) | 0.94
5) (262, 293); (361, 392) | 0.88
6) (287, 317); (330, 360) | 0.96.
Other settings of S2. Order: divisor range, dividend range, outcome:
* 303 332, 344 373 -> 1.09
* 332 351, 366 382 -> 0.99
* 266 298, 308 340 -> 0.87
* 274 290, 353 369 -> 1.03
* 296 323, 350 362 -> 1.11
